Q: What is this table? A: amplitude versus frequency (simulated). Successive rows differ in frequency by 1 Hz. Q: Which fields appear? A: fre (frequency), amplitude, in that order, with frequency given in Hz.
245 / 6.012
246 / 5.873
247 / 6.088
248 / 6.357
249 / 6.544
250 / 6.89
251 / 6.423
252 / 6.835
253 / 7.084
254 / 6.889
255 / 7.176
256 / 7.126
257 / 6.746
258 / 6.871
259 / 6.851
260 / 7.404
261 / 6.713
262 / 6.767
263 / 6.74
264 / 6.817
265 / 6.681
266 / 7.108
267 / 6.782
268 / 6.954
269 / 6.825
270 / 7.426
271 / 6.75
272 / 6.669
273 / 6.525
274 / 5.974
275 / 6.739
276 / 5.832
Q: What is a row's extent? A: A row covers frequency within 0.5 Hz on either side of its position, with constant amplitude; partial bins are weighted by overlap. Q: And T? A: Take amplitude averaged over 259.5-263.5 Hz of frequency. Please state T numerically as 6.91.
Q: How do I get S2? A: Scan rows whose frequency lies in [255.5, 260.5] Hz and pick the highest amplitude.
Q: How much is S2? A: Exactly 7.404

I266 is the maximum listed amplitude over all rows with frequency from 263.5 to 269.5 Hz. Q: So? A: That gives 7.108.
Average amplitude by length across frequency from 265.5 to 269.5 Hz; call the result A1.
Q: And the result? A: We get 6.92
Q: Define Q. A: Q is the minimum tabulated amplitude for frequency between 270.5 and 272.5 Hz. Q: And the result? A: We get 6.669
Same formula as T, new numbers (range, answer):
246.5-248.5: 6.22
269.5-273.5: 6.84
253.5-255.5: 7.03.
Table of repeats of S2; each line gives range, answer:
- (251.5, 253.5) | 7.084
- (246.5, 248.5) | 6.357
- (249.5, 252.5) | 6.89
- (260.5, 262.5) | 6.767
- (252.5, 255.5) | 7.176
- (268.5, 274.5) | 7.426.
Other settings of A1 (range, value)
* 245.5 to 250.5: 6.35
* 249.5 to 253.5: 6.81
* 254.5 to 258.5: 6.98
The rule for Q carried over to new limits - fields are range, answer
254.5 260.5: 6.746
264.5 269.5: 6.681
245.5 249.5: 5.873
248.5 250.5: 6.544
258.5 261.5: 6.713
